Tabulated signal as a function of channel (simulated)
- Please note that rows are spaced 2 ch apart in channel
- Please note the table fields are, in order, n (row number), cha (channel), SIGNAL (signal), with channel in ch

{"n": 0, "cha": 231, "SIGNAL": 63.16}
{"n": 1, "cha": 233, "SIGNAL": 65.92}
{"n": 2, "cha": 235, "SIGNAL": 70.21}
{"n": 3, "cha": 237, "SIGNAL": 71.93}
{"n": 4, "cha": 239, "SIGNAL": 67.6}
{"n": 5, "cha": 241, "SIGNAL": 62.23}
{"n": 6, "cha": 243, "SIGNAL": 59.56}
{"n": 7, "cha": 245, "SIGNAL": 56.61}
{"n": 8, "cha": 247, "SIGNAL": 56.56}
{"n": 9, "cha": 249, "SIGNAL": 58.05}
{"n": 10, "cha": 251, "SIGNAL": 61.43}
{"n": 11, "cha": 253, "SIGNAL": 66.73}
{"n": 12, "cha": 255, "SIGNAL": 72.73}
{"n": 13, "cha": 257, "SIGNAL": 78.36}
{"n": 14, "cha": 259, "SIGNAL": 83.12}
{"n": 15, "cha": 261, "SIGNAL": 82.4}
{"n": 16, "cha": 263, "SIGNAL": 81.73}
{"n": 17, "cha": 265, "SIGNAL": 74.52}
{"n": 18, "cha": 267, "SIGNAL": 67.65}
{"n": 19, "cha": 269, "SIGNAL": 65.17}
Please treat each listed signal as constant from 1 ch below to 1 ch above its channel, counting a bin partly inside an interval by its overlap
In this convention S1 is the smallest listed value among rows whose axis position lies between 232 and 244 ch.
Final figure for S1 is 59.56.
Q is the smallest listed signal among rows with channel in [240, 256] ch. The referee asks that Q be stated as 56.56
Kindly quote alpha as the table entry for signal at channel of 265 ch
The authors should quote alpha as 74.52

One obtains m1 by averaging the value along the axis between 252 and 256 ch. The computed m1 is 69.7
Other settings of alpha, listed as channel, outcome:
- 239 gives 67.6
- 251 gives 61.43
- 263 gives 81.73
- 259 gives 83.12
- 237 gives 71.93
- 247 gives 56.56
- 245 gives 56.61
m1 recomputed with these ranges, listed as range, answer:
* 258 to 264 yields 82.4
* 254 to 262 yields 79.2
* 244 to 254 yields 59.9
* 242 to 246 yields 58.1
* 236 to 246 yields 63.6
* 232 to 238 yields 69.4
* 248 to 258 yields 67.5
